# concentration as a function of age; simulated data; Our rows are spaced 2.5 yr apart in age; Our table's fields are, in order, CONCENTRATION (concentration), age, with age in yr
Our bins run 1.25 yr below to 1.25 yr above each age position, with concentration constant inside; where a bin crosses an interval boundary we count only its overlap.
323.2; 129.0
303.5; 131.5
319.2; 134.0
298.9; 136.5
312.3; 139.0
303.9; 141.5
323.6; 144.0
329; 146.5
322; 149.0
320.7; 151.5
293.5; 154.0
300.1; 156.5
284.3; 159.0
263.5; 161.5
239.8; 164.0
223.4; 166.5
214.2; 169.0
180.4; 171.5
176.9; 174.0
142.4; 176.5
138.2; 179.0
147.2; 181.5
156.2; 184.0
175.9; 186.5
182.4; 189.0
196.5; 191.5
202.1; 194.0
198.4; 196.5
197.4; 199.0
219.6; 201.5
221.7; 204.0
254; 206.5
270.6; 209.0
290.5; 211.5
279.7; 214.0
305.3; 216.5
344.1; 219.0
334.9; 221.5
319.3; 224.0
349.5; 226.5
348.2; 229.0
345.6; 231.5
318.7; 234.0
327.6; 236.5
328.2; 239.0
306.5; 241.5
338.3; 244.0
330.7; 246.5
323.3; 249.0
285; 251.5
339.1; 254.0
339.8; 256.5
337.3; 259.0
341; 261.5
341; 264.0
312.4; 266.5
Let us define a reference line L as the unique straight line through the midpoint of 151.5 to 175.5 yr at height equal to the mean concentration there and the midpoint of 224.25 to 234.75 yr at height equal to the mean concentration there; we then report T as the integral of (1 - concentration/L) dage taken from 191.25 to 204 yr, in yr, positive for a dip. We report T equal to 3.9 yr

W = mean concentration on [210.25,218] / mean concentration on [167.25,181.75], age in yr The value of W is 1.73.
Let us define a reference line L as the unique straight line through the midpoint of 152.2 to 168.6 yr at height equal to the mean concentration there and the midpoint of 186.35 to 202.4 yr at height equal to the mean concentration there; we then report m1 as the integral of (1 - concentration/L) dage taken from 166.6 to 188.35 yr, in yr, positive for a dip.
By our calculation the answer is 5.8 yr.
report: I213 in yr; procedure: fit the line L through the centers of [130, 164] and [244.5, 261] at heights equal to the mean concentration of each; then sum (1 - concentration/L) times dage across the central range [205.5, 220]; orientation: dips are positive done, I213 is 1.3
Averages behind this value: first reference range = 303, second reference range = 327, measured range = 290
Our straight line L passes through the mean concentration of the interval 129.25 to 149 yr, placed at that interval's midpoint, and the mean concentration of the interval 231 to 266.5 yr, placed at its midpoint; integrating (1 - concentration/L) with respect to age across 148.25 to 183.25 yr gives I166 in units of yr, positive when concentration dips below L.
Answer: 9.7 yr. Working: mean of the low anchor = 314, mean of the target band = 230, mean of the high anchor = 328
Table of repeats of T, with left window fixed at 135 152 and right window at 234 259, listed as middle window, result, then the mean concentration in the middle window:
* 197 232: 3.66 yr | 288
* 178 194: 7.52 yr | 169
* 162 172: 3.05 yr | 221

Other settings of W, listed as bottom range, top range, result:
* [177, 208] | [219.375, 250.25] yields 1.74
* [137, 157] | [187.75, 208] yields 0.67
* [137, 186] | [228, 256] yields 1.33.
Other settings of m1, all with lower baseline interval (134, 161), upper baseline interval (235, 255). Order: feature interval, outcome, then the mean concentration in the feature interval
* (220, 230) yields -0.58 yr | 338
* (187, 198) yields 4.23 yr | 194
